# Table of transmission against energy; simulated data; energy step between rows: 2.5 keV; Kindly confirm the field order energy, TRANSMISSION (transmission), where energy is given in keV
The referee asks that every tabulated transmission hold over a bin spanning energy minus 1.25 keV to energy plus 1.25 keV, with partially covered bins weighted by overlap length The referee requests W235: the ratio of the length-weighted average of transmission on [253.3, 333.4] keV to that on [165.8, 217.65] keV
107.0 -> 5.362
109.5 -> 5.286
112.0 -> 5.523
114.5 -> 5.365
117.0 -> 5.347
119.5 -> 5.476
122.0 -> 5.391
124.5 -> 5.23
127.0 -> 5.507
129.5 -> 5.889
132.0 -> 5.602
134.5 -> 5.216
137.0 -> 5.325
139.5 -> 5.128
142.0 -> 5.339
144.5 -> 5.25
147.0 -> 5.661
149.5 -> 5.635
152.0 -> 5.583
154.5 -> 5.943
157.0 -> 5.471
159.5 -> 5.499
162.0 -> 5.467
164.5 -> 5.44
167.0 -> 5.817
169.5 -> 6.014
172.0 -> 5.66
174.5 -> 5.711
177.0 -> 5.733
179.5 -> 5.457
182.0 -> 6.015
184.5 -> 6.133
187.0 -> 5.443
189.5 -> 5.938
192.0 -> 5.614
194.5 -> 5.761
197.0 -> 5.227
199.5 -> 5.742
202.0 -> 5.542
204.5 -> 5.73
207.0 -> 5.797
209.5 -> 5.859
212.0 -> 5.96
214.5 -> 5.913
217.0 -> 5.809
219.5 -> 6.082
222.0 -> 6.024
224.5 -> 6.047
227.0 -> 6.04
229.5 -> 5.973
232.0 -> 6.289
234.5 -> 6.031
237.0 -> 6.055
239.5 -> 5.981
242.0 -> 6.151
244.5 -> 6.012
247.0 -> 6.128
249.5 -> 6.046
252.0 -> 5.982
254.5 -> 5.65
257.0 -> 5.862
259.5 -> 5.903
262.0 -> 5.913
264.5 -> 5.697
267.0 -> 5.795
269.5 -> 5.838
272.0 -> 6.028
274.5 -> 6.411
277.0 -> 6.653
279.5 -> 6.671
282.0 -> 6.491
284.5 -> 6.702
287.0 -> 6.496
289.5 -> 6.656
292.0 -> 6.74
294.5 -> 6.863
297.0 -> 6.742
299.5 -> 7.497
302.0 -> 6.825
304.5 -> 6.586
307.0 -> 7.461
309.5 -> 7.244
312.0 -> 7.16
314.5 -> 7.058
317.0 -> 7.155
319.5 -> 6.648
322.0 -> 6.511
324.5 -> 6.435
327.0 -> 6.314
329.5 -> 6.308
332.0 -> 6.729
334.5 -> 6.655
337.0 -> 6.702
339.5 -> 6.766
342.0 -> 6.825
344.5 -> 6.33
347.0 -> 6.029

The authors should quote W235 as 1.14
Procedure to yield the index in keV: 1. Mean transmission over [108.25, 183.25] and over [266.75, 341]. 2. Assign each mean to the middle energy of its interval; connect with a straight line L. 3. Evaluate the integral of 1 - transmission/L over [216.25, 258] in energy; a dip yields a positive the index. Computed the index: 1.2 keV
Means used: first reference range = 5.53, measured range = 6.01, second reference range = 6.68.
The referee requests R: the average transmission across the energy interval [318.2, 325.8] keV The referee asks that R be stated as 6.53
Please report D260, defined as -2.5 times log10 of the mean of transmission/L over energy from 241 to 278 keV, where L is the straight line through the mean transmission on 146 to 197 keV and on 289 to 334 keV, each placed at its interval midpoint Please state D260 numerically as 0.071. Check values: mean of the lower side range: 5.69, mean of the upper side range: 6.83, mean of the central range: 6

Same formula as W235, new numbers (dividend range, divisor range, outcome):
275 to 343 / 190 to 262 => 1.15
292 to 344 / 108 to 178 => 1.24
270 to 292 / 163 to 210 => 1.14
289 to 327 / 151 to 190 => 1.21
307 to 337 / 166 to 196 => 1.17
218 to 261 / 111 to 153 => 1.11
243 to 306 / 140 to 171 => 1.13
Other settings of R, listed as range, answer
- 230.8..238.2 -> 6.12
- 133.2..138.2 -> 5.27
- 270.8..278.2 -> 6.36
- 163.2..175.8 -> 5.73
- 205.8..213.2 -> 5.87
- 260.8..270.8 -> 5.81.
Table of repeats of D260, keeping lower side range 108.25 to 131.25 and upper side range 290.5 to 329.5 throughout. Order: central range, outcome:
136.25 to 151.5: 0.04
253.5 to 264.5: 0.12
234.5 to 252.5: 0.06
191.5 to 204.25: 0.08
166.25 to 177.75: 0.01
